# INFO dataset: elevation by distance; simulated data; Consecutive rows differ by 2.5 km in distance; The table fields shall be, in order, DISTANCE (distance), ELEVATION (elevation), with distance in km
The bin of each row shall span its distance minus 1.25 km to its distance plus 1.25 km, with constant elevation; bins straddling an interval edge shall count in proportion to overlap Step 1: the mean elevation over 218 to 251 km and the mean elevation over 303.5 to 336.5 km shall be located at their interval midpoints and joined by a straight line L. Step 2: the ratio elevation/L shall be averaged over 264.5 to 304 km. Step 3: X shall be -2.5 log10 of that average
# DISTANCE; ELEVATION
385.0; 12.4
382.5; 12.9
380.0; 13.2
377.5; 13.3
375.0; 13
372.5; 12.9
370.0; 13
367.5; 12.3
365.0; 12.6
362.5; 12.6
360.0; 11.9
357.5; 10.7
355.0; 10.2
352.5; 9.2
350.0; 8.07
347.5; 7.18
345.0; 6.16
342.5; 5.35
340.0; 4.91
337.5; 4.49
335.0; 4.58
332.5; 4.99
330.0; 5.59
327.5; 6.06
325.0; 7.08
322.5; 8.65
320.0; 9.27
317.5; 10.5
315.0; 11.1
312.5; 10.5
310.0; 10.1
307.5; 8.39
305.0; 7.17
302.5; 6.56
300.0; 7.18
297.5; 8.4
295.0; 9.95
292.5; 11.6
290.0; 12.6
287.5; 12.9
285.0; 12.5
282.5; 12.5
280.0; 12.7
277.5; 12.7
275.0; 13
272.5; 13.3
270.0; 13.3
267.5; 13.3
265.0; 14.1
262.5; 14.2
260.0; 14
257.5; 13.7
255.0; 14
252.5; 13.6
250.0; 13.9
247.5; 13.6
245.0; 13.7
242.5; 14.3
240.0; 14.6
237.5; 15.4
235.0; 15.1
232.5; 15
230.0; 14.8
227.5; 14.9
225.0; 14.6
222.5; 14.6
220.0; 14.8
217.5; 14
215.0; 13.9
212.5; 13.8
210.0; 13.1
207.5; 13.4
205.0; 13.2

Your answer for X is -0.08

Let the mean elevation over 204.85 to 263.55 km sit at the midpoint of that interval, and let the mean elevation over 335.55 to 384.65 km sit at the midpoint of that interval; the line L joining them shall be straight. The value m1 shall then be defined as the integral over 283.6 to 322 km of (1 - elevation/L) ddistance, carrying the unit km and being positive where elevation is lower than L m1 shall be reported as 6.8 km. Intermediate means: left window 14.2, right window 10.2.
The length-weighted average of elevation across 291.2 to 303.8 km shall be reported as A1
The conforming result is 8.75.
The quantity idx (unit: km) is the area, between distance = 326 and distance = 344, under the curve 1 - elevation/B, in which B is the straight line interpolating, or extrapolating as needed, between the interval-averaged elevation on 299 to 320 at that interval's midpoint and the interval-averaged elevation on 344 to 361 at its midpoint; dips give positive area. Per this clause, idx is 7.7 km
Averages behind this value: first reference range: 8.98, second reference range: 9.06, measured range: 5.18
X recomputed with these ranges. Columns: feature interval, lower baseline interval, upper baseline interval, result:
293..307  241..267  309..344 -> 0.21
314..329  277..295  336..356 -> 0.06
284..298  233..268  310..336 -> -0.07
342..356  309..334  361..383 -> 0.36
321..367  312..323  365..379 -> 0.42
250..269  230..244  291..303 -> -0.10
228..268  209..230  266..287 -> -0.05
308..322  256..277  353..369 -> 0.24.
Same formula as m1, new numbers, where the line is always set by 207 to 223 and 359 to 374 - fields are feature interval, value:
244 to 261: -0.2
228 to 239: -1.0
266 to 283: 0.5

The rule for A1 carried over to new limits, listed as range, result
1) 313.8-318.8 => 10.8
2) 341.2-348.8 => 6.23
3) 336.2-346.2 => 5.22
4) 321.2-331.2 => 6.86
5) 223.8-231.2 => 14.8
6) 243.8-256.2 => 13.8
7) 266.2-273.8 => 13.3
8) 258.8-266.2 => 14.1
